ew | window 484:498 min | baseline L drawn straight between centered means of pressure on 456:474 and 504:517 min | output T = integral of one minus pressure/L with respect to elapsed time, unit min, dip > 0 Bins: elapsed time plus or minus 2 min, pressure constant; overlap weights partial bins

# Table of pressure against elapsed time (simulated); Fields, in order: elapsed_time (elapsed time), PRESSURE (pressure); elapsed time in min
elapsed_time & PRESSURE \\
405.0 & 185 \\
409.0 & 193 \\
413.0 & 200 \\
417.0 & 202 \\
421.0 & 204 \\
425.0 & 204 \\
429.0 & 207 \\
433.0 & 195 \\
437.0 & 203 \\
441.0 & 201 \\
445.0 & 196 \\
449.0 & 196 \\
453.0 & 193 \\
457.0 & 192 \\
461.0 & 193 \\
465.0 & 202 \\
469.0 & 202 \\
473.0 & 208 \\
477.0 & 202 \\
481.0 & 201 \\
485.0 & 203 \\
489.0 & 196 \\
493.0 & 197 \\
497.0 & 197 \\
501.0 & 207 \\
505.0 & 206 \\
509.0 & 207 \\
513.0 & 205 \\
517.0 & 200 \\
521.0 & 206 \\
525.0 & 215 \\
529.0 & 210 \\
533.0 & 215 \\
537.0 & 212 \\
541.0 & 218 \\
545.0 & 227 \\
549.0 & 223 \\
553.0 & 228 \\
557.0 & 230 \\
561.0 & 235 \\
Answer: 0.3 min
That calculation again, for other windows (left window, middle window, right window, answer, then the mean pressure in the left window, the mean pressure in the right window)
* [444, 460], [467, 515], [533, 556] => 0.7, 194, 221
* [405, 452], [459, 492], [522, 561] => 1.1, 199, 220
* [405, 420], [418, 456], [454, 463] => -1.0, 197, 193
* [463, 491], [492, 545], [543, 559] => 1.9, 202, 227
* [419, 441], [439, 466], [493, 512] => 0.9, 202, 204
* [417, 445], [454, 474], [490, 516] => 0.4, 202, 203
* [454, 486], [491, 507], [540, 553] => 0.6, 200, 224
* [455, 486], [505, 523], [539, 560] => 0.8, 200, 226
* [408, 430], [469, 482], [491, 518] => -0.1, 202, 203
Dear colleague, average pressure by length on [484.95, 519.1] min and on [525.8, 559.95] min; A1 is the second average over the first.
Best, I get 1.09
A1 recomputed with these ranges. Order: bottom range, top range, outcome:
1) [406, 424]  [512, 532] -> 1.04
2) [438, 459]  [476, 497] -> 1.02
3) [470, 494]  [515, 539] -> 1.04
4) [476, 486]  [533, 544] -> 1.07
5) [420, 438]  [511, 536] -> 1.03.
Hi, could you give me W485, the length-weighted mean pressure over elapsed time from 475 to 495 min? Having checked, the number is 200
